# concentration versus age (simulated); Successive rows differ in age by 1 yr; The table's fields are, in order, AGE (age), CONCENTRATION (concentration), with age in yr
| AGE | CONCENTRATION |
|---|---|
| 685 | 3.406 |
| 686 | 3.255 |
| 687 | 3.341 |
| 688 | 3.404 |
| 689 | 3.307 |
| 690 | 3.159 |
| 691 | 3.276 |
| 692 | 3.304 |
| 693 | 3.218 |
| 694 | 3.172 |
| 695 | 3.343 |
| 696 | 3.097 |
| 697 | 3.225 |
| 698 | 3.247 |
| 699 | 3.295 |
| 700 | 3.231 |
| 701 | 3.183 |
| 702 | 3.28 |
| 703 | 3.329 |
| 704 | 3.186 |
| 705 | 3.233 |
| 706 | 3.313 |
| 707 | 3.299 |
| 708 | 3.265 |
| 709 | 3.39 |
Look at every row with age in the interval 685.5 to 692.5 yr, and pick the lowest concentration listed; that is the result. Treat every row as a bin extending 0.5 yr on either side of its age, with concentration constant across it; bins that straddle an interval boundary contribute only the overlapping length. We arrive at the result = 3.159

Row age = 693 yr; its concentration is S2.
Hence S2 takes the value 3.218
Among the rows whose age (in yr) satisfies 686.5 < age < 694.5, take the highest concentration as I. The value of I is 3.404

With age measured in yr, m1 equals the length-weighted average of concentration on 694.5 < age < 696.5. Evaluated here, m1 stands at 3.22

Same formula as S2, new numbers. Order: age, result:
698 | 3.247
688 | 3.404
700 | 3.231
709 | 3.39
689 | 3.307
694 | 3.172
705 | 3.233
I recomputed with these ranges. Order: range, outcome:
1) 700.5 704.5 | 3.329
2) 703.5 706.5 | 3.313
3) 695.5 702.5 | 3.295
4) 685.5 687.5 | 3.341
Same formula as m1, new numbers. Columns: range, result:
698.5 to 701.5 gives 3.24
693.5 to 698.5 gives 3.22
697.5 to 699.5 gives 3.27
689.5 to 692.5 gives 3.25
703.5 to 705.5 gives 3.21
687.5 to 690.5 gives 3.29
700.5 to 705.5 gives 3.24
